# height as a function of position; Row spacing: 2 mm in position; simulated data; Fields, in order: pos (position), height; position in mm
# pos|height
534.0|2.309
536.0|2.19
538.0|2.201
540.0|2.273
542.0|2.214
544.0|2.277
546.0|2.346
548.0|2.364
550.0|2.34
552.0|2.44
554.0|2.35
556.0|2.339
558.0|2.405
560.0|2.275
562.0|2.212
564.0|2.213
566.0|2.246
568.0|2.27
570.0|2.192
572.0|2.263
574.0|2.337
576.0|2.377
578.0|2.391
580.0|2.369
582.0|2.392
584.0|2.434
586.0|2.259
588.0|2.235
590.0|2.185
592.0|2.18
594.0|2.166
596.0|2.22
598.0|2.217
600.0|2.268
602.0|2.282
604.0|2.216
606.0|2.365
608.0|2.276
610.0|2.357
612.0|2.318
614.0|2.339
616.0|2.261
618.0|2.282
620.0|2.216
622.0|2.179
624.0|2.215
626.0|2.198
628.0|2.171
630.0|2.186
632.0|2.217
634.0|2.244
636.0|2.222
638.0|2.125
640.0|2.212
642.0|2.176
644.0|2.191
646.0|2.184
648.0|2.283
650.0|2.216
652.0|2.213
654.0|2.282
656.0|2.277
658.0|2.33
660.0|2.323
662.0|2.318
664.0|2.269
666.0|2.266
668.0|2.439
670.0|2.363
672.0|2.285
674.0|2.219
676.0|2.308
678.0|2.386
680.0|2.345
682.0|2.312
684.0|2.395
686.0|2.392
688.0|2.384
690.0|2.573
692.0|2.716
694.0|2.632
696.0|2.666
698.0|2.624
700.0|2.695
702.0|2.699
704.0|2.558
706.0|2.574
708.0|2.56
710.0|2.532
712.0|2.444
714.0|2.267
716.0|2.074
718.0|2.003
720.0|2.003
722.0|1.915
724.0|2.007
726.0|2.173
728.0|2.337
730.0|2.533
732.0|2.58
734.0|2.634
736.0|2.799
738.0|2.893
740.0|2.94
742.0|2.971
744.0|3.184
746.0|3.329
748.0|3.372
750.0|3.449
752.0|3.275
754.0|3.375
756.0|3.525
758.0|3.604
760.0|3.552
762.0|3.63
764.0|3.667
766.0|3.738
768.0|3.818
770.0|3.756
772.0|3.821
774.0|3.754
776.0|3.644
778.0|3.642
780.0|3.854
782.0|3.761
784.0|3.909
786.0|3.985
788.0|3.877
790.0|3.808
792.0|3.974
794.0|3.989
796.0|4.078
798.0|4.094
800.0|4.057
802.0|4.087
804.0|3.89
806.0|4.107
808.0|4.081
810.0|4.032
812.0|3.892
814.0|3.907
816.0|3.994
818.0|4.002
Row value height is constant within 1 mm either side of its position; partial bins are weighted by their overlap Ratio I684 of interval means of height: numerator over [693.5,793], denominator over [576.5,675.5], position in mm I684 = 1.4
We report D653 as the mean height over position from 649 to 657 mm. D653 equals 2.25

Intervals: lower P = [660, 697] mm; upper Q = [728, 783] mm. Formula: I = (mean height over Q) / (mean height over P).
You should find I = 1.40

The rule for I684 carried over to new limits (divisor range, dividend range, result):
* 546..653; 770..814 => 1.73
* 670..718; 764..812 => 1.59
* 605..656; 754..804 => 1.70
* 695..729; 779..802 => 1.67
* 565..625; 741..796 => 1.60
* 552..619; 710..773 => 1.29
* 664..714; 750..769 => 1.45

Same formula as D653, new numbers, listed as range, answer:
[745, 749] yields 3.35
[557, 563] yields 2.3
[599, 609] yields 2.28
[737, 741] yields 2.92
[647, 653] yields 2.24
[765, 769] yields 3.78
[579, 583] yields 2.38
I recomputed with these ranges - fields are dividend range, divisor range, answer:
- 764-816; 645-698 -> 1.65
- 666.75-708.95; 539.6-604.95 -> 1.08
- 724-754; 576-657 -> 1.28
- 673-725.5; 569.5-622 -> 1.05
